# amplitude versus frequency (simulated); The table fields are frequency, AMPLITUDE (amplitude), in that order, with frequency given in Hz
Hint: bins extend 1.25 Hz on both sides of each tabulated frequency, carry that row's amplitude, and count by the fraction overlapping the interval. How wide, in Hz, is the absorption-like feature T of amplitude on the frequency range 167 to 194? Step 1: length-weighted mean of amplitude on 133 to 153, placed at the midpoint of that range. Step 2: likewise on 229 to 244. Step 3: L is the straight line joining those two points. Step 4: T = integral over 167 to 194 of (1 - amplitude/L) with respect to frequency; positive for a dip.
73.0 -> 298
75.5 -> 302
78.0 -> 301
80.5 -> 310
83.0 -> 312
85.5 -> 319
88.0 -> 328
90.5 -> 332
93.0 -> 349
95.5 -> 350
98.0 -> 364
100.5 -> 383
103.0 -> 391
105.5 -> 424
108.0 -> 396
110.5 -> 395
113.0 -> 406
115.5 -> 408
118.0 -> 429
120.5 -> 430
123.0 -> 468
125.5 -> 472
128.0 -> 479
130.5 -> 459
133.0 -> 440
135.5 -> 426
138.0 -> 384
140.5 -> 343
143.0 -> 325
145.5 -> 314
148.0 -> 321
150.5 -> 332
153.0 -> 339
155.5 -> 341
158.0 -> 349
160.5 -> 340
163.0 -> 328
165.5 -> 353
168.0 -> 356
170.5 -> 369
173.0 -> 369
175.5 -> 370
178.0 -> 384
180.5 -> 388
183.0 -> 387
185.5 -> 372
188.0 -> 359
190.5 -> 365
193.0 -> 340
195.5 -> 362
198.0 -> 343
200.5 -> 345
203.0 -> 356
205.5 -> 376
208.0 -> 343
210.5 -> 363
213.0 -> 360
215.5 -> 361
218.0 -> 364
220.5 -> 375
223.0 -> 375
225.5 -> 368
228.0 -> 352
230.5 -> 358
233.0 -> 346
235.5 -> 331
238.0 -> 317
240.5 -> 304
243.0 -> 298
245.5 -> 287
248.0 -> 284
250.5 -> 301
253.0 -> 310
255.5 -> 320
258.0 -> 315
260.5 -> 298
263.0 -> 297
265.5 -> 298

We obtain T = -2.1 Hz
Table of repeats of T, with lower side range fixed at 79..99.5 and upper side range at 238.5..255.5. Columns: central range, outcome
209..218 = -1.6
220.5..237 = -2.8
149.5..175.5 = -2.6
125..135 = -4.1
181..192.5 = -2.1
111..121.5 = -2.8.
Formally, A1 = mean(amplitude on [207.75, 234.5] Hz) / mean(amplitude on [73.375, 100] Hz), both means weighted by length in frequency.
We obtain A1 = 1.10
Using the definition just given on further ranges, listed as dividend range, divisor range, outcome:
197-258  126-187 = 0.91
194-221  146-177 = 1.03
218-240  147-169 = 1.03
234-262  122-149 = 0.76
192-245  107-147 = 0.85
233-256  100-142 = 0.73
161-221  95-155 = 0.92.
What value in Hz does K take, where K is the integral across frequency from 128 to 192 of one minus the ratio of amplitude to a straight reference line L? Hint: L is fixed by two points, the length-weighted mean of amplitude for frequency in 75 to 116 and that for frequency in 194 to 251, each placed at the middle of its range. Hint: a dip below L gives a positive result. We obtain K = -3.1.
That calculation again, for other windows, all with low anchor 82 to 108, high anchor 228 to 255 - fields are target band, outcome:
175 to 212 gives -3.8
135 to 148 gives -0.2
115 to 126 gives -2.9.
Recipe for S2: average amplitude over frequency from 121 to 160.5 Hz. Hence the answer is 386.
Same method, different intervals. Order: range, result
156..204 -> 359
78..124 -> 375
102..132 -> 430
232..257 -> 309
